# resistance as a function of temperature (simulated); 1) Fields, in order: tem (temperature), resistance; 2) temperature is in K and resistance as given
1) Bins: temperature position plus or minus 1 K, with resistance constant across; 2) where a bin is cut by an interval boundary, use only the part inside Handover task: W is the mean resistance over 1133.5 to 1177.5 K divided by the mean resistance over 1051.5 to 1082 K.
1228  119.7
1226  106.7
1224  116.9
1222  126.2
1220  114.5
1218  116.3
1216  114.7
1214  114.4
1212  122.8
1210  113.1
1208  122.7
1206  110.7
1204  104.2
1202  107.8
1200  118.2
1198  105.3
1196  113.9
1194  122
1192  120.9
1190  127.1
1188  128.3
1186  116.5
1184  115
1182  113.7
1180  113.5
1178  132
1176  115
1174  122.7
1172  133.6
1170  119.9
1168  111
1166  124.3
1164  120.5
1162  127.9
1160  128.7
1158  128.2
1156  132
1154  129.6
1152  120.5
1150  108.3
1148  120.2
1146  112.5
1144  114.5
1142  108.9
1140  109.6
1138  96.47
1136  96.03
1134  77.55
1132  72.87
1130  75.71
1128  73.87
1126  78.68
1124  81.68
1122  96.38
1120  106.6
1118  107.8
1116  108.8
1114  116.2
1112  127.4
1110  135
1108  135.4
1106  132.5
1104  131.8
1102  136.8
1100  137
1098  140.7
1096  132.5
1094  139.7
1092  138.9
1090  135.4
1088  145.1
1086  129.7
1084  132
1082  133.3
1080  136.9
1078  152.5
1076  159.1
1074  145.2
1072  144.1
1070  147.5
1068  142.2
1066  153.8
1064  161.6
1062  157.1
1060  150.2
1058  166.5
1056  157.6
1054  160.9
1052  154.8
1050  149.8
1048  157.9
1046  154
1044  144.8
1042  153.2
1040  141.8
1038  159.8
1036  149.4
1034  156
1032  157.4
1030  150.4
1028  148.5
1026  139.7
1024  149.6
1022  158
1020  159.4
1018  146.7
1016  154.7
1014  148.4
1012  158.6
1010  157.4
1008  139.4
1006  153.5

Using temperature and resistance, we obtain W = 0.77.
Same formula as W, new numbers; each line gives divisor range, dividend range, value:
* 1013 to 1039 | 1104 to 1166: 0.72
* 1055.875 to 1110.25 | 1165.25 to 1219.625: 0.82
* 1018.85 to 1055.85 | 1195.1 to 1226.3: 0.75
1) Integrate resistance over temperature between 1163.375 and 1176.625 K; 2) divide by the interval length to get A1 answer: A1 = 121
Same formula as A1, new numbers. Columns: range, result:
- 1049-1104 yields 146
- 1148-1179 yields 124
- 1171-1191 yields 122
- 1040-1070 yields 154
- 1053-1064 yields 159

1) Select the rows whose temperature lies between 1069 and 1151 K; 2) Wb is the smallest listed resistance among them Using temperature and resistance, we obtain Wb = 72.87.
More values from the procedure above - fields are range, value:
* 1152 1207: 104.2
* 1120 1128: 73.87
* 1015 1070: 139.7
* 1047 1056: 149.8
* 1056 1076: 142.2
